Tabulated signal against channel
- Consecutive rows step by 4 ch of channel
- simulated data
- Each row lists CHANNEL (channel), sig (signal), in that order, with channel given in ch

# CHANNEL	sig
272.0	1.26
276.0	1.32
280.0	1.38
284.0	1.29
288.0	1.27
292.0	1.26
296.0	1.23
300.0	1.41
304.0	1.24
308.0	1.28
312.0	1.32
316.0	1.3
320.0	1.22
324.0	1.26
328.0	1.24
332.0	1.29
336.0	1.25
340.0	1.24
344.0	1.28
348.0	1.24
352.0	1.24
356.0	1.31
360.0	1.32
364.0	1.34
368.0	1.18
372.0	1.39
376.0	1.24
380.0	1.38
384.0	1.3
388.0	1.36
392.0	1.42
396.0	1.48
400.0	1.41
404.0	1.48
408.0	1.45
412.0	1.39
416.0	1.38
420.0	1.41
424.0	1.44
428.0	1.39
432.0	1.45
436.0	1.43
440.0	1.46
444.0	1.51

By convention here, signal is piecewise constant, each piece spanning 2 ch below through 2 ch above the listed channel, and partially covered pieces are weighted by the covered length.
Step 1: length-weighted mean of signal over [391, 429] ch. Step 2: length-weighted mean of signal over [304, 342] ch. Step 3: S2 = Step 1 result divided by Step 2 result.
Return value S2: 1.13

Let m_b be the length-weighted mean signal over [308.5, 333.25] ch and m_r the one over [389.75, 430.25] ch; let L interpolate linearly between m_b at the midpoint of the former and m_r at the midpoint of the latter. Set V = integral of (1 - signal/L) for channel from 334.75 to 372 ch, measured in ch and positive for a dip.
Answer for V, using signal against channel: 1.5 ch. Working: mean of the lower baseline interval 1.27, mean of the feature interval 1.27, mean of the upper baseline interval 1.42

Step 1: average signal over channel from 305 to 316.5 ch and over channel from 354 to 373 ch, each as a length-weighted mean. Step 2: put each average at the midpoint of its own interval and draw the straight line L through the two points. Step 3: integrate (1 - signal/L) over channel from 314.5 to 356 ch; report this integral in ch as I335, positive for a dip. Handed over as 1.3 ch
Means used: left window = 1.29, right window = 1.3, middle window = 1.26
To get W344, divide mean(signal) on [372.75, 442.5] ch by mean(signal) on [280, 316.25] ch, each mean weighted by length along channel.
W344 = 1.09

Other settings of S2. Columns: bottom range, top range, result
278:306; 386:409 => 1.10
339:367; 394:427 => 1.12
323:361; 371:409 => 1.10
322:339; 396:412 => 1.15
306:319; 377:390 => 1.03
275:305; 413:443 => 1.09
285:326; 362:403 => 1.06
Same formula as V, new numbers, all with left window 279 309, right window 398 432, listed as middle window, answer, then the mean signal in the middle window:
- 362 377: 0.9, 1.29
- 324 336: 0.6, 1.26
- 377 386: 0.4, 1.33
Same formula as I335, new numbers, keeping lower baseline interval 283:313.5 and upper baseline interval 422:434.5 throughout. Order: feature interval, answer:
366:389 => 1.1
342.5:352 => 0.6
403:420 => -0.1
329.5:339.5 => 0.5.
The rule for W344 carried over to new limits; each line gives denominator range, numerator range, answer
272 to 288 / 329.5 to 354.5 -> 0.96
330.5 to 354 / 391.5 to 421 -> 1.14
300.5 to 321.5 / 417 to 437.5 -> 1.11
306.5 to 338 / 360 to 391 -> 1.04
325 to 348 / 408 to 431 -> 1.12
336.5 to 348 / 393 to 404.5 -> 1.16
